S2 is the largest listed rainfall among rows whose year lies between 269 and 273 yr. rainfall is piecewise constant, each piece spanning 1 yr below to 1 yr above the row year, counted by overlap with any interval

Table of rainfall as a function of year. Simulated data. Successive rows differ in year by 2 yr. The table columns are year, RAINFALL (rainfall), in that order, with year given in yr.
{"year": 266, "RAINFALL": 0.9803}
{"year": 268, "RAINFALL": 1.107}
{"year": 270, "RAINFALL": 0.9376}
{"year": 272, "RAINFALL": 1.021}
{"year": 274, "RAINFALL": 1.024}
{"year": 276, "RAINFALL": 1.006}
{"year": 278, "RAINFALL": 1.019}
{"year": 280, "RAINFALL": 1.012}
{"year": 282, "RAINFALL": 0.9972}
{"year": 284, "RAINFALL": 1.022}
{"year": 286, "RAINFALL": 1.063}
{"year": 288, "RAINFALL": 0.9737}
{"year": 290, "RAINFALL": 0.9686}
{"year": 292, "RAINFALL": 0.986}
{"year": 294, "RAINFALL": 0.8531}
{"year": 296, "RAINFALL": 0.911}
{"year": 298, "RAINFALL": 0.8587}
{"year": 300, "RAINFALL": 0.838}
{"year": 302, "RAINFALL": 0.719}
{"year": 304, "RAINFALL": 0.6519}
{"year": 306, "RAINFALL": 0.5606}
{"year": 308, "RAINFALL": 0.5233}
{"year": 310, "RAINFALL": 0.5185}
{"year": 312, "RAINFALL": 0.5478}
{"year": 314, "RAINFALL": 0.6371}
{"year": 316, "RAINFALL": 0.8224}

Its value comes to 1.021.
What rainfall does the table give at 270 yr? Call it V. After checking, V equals 0.9376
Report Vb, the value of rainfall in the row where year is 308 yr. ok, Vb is 0.5233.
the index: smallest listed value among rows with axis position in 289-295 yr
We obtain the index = 0.8531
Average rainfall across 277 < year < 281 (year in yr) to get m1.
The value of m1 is 1.02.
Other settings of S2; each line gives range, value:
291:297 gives 0.986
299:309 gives 0.838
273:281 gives 1.024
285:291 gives 1.063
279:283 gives 1.012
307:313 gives 0.5478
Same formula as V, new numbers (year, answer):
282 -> 0.9972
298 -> 0.8587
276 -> 1.006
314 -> 0.6371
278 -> 1.019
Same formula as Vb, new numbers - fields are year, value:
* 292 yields 0.986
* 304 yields 0.6519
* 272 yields 1.021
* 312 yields 0.5478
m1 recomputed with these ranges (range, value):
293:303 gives 0.836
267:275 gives 1.02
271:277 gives 1.02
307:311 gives 0.521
